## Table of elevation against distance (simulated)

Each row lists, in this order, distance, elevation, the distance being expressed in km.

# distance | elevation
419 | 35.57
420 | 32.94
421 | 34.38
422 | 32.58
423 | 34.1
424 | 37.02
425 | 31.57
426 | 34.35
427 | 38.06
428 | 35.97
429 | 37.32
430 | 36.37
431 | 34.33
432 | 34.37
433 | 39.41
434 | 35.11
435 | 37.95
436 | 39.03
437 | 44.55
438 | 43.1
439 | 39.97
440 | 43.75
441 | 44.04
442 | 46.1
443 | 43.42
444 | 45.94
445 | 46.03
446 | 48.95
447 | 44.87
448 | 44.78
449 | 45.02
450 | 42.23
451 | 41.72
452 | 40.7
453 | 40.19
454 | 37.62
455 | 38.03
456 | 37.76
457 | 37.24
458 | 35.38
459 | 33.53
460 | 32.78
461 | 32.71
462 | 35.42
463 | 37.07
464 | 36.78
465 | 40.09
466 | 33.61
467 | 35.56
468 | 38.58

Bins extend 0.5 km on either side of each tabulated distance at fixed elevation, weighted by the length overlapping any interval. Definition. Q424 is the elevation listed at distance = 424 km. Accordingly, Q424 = 37.02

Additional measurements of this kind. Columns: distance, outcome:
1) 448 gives 44.78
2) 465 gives 40.09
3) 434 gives 35.11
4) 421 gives 34.38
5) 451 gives 41.72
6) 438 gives 43.1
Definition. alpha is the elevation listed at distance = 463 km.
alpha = 37.07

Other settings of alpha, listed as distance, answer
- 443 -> 43.42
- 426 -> 34.35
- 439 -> 39.97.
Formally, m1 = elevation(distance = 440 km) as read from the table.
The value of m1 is 43.75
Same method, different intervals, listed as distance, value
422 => 32.58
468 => 38.58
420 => 32.94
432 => 34.37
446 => 48.95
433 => 39.41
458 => 35.38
